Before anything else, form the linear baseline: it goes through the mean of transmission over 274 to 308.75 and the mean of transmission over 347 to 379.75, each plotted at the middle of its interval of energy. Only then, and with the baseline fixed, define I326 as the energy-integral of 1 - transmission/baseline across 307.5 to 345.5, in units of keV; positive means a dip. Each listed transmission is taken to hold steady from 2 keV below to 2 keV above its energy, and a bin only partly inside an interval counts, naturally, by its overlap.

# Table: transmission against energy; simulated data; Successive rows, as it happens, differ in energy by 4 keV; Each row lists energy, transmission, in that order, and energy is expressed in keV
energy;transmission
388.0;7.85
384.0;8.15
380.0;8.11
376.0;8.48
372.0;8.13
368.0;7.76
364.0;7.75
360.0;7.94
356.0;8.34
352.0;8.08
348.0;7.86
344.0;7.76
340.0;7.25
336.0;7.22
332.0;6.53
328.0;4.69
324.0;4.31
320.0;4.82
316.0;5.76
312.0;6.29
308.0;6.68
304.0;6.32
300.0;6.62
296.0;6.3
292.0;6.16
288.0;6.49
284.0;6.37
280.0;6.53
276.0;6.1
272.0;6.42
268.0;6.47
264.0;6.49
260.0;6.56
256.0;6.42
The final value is 5.9 keV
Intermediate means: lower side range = 6.39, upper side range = 8.05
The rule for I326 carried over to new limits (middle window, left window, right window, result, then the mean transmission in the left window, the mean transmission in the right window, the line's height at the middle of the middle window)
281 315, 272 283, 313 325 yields -3.93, 6.34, 5.13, 5.74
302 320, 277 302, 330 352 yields 1.86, 6.4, 7.39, 6.81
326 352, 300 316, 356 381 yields 1.00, 6.37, 8.05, 7.23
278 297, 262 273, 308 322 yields -0.62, 6.46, 5.77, 6.17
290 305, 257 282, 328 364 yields 1.01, 6.43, 7.47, 6.81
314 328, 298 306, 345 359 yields 4.24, 6.47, 8.06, 7.07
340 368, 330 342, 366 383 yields -1.38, 7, 8.12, 7.52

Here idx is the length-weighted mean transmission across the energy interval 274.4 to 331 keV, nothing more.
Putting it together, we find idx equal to 5.97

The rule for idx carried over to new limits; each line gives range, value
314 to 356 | 6.52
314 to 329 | 4.91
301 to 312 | 6.47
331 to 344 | 7.15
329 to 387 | 7.76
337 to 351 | 7.63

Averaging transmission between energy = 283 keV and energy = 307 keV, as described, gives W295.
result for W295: 6.39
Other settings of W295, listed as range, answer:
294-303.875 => 6.43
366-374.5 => 7.98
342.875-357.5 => 8.01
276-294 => 6.36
